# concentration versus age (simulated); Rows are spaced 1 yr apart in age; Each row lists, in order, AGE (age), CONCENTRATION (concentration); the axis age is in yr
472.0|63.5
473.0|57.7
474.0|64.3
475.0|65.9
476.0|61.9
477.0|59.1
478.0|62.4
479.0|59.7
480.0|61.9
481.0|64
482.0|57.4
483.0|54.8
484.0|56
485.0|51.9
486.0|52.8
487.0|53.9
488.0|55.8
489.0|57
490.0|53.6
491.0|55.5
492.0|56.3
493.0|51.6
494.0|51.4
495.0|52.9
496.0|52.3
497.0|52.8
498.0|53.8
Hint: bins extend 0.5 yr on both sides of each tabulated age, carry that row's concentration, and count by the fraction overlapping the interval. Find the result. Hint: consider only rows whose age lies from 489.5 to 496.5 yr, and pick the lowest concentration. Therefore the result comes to 51.4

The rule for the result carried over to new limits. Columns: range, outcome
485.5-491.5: 52.8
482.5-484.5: 54.8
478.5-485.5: 51.9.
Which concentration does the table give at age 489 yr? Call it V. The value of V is 57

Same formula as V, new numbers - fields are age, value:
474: 64.3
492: 56.3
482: 57.4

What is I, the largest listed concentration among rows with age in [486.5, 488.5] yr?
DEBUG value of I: 55.8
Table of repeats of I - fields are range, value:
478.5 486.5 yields 64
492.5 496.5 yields 52.9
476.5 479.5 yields 62.4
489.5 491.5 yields 55.5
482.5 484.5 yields 56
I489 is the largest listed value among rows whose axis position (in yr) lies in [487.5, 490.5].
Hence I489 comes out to 57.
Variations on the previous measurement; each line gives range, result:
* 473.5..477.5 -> 65.9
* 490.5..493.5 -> 56.3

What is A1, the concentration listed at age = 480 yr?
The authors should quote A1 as 61.9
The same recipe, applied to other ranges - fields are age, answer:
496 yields 52.3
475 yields 65.9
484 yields 56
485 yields 51.9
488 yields 55.8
